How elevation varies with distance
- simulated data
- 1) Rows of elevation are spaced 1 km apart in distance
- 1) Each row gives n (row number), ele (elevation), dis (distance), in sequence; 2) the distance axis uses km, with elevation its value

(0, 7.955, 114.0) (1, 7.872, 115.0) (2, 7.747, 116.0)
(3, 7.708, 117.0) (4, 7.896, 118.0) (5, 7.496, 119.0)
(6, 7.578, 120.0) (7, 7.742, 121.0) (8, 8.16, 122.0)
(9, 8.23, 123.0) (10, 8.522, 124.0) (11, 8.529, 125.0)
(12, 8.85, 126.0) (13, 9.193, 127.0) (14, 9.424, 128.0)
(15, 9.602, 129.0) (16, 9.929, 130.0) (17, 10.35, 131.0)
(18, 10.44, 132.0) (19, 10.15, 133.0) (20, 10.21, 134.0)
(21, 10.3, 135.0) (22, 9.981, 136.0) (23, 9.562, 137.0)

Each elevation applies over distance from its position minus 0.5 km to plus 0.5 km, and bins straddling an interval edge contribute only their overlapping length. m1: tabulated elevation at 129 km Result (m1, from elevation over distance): 9.602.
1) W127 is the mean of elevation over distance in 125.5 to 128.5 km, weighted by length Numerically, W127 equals 9.16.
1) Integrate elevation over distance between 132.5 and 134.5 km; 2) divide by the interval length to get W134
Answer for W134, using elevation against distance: 10.2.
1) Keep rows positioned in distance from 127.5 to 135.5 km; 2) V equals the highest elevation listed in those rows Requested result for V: 10.44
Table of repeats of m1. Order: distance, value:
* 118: 7.896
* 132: 10.44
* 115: 7.872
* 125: 8.529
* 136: 9.981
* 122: 8.16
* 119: 7.496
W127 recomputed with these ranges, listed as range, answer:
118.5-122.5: 7.74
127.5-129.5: 9.51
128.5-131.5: 9.96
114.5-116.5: 7.81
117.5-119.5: 7.7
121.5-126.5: 8.46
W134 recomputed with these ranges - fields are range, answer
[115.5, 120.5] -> 7.68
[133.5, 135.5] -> 10.3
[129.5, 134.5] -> 10.2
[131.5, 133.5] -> 10.3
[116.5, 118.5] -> 7.8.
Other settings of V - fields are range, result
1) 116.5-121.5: 7.896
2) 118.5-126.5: 8.85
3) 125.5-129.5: 9.602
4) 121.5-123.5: 8.23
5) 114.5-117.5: 7.872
